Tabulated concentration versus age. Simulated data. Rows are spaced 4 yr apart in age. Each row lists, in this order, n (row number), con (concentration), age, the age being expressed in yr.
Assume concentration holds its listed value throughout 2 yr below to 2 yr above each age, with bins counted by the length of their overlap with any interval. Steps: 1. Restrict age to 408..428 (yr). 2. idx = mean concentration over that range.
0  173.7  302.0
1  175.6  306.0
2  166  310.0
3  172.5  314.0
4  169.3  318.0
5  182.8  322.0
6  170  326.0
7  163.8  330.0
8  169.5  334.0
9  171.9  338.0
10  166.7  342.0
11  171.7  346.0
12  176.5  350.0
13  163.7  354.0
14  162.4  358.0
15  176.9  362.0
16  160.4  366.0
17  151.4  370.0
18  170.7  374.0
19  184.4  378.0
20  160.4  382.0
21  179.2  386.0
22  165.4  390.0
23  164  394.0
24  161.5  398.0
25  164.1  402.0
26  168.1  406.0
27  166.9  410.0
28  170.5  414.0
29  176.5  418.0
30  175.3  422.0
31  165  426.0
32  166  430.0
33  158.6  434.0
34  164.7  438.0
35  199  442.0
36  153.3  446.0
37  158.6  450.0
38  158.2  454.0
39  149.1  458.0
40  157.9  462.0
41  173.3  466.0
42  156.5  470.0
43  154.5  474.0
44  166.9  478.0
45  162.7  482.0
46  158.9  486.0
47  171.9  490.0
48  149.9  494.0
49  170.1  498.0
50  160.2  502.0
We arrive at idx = 171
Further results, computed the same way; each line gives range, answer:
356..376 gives 164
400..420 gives 169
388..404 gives 164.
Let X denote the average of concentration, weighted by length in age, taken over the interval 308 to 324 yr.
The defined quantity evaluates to 173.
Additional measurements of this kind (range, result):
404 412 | 168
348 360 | 168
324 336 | 168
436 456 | 167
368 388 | 169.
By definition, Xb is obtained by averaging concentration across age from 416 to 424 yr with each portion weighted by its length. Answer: 176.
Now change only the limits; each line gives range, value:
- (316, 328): 174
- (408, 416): 169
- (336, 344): 169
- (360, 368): 169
